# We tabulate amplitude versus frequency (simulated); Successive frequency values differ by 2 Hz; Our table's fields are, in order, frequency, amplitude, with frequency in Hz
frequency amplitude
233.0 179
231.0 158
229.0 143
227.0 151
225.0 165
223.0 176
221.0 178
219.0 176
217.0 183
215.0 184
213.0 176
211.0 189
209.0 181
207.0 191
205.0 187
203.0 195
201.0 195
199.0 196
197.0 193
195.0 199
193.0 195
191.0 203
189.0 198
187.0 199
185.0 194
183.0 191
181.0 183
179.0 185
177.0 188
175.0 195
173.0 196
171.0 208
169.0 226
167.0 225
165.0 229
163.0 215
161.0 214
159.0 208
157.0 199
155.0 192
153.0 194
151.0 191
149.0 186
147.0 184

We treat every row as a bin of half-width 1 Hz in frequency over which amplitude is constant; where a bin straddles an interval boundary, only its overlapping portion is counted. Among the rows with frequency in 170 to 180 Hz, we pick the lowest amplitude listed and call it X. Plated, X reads 185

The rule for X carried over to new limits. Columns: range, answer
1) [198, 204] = 195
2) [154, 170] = 192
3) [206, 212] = 181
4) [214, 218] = 183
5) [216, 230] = 143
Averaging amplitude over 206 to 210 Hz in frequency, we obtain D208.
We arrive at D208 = 186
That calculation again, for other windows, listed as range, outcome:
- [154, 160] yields 200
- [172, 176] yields 196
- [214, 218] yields 184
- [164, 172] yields 222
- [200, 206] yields 192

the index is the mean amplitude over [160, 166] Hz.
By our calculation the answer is 219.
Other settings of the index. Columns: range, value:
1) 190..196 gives 199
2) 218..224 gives 177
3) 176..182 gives 185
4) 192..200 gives 196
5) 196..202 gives 195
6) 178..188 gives 190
